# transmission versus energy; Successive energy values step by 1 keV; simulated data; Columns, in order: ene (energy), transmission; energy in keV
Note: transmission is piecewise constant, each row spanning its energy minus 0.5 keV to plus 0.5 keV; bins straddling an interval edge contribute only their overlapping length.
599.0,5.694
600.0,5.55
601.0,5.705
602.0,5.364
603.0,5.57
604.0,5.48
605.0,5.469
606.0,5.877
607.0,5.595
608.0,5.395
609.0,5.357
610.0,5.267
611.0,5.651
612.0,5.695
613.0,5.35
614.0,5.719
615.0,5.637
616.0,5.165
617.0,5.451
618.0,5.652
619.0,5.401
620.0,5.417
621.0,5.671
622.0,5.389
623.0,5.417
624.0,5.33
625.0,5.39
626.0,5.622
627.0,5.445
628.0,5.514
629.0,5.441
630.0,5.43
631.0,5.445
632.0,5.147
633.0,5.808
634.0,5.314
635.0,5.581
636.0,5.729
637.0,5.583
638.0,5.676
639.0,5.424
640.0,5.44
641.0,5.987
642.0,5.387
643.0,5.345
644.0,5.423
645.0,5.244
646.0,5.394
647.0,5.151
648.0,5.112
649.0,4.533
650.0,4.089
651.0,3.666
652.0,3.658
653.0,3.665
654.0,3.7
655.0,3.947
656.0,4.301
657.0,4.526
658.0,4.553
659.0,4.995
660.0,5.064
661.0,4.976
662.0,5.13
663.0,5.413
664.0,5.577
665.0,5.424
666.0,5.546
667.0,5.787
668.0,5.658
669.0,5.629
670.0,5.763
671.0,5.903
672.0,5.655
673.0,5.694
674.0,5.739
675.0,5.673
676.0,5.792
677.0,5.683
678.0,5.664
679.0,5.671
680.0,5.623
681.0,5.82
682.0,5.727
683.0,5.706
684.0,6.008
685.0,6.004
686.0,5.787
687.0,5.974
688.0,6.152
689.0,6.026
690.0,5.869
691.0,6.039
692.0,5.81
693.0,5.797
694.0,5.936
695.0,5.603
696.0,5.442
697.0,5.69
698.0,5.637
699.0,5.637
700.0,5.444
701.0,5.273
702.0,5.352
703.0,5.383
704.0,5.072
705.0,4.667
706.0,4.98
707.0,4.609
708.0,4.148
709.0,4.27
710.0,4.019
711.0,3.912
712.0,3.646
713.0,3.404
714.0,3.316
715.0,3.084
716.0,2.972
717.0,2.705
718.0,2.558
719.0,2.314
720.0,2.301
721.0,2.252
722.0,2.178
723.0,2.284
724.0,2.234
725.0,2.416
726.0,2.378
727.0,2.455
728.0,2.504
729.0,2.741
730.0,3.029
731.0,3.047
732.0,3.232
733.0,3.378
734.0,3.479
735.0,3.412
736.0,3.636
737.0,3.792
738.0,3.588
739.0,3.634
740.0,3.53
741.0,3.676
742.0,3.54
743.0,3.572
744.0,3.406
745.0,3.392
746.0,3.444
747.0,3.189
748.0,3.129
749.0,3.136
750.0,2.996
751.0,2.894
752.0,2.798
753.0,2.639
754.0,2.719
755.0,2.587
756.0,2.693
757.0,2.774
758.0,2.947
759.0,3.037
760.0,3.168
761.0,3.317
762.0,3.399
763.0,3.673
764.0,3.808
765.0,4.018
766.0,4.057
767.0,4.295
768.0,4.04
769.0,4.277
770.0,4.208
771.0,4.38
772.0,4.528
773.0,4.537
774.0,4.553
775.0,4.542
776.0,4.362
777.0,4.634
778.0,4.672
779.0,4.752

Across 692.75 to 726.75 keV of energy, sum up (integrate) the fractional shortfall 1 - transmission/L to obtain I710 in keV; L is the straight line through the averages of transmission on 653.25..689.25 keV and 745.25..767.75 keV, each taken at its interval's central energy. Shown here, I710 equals 3.8 keV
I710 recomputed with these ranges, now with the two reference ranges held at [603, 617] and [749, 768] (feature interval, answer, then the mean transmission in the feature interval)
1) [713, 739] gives 5.9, 2.88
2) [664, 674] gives -2.3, 5.67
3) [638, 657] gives 0.7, 4.77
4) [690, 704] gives -4.8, 5.61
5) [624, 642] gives -1.3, 5.52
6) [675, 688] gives -4.1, 5.8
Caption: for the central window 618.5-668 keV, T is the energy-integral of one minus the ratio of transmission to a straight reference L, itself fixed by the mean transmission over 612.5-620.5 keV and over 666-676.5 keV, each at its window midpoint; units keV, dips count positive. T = 3.9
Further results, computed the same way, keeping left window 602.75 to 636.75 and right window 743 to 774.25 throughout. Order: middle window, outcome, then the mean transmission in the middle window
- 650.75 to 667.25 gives 0.7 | 4.7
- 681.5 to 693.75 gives -3.8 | 5.91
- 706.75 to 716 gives 0.9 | 3.76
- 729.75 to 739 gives 1.0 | 3.42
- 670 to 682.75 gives -2.9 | 5.72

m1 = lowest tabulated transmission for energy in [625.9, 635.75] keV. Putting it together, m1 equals 5.147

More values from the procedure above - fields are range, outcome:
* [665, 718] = 2.558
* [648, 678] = 3.658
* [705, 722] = 2.178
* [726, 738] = 2.378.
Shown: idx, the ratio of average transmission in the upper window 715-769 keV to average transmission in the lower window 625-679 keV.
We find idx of 0.6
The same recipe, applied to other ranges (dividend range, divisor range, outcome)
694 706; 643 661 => 1.18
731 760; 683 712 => 0.60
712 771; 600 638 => 0.58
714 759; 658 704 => 0.53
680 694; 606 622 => 1.07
